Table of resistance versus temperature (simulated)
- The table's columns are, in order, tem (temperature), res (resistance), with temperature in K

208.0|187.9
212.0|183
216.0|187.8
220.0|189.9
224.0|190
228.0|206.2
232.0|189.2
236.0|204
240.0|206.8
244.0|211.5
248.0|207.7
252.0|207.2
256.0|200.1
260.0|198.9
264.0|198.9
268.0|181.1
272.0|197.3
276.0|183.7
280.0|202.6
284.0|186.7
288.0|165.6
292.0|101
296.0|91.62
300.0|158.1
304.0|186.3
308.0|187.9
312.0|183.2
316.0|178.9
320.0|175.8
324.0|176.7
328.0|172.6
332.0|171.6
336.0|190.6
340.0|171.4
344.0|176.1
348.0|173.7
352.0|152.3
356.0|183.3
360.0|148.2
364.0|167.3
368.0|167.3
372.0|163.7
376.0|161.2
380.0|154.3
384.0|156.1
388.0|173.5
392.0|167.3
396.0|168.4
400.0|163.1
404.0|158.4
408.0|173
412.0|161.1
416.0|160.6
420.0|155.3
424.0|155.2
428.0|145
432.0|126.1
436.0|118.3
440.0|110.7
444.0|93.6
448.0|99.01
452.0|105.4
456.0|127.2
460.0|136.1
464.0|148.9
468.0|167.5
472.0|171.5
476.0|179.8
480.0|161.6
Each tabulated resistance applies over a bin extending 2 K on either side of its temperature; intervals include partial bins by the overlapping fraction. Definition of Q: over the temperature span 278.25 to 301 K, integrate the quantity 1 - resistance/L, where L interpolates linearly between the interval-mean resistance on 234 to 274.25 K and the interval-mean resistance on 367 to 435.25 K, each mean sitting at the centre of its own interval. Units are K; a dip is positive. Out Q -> 4.90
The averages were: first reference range 201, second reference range 159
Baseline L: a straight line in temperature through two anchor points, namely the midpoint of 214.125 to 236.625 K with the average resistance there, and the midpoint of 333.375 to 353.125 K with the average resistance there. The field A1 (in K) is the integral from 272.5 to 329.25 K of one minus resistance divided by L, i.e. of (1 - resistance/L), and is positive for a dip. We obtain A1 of 3.9 K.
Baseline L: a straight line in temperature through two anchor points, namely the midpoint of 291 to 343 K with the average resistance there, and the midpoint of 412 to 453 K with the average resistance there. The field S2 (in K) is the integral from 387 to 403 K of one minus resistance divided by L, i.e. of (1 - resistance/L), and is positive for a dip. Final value -2.9 K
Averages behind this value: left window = 166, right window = 129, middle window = 167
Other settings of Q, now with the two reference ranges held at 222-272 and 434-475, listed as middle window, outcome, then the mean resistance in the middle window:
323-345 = -0.81 K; 177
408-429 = -2.40 K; 158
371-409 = -3.19 K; 164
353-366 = -0.29 K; 165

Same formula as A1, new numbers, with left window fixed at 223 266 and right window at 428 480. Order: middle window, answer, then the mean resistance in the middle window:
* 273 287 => 0.1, 190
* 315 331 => 0.1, 176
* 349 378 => -0.1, 164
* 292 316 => 3.2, 158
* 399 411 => -1.2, 165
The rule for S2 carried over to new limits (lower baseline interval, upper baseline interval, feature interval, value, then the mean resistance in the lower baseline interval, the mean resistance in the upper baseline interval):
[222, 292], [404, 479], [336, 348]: -0.49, 194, 142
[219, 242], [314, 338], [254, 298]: 3.58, 198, 178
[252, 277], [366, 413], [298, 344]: 0.85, 195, 164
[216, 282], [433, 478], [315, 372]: -1.15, 198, 132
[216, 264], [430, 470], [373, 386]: -0.74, 200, 123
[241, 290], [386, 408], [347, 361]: 0.90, 195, 167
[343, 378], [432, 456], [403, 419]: -3.87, 166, 109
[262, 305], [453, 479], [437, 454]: 5.70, 168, 154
